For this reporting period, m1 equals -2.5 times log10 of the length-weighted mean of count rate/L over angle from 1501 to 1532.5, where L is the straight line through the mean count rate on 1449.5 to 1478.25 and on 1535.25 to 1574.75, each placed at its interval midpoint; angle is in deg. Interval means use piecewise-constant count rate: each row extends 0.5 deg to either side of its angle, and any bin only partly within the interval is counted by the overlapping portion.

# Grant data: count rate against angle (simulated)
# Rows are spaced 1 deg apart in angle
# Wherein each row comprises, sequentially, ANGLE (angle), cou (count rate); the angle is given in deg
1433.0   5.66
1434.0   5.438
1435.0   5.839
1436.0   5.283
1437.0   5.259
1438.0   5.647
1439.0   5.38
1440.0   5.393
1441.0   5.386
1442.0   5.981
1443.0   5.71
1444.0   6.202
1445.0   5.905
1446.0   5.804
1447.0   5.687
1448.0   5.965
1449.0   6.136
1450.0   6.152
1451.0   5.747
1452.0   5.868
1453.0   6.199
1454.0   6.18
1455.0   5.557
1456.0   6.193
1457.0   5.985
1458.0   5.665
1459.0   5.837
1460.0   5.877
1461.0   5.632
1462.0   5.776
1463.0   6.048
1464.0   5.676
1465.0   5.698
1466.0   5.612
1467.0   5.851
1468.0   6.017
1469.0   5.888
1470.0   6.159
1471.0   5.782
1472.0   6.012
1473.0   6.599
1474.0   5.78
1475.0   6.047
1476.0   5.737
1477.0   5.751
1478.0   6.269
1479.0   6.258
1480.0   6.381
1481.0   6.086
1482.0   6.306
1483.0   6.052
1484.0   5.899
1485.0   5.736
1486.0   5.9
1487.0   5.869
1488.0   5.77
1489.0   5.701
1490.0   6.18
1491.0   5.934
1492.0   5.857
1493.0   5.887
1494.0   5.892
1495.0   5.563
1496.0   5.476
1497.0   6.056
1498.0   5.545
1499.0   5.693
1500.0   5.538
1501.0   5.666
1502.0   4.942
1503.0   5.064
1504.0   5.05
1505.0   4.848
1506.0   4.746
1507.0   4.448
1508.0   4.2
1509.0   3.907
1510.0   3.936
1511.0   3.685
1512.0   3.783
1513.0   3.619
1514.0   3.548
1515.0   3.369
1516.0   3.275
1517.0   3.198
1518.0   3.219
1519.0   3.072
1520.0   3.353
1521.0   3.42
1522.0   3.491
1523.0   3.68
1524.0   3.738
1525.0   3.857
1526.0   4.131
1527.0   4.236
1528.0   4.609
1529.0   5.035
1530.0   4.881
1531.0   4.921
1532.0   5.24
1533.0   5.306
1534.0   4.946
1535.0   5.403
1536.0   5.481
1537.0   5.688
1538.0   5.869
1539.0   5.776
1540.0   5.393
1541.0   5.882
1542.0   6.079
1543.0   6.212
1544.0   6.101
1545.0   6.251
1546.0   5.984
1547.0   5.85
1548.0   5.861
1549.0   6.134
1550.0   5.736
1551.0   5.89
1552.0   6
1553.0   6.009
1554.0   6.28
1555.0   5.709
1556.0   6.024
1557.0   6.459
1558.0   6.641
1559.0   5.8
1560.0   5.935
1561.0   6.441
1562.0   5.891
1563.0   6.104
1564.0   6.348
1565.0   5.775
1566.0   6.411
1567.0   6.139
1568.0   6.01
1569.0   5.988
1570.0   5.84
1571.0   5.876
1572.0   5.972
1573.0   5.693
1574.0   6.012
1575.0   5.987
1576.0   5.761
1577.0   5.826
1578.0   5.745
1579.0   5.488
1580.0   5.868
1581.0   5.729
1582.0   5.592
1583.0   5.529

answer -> 0.40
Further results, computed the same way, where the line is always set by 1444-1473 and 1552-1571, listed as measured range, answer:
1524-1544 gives 0.16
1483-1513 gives 0.14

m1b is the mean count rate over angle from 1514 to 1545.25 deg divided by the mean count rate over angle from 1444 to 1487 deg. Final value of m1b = 0.8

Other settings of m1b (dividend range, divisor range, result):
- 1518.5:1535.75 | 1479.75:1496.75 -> 0.73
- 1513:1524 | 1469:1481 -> 0.56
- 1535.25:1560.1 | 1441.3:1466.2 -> 1.01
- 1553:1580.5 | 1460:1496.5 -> 1.01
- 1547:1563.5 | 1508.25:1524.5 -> 1.71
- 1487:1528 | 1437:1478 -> 0.78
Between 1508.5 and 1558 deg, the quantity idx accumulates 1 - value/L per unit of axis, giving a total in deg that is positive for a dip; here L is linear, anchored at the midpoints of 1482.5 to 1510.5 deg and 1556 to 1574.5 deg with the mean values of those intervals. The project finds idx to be 7.5 deg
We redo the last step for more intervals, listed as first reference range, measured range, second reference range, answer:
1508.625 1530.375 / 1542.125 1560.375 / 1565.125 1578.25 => -3.5 deg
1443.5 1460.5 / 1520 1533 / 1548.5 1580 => 3.7 deg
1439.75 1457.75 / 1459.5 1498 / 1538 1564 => 0.1 deg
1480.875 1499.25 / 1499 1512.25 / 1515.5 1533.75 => 1.1 deg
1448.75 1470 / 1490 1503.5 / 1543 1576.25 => 0.7 deg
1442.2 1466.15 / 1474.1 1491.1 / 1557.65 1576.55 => -0.2 deg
